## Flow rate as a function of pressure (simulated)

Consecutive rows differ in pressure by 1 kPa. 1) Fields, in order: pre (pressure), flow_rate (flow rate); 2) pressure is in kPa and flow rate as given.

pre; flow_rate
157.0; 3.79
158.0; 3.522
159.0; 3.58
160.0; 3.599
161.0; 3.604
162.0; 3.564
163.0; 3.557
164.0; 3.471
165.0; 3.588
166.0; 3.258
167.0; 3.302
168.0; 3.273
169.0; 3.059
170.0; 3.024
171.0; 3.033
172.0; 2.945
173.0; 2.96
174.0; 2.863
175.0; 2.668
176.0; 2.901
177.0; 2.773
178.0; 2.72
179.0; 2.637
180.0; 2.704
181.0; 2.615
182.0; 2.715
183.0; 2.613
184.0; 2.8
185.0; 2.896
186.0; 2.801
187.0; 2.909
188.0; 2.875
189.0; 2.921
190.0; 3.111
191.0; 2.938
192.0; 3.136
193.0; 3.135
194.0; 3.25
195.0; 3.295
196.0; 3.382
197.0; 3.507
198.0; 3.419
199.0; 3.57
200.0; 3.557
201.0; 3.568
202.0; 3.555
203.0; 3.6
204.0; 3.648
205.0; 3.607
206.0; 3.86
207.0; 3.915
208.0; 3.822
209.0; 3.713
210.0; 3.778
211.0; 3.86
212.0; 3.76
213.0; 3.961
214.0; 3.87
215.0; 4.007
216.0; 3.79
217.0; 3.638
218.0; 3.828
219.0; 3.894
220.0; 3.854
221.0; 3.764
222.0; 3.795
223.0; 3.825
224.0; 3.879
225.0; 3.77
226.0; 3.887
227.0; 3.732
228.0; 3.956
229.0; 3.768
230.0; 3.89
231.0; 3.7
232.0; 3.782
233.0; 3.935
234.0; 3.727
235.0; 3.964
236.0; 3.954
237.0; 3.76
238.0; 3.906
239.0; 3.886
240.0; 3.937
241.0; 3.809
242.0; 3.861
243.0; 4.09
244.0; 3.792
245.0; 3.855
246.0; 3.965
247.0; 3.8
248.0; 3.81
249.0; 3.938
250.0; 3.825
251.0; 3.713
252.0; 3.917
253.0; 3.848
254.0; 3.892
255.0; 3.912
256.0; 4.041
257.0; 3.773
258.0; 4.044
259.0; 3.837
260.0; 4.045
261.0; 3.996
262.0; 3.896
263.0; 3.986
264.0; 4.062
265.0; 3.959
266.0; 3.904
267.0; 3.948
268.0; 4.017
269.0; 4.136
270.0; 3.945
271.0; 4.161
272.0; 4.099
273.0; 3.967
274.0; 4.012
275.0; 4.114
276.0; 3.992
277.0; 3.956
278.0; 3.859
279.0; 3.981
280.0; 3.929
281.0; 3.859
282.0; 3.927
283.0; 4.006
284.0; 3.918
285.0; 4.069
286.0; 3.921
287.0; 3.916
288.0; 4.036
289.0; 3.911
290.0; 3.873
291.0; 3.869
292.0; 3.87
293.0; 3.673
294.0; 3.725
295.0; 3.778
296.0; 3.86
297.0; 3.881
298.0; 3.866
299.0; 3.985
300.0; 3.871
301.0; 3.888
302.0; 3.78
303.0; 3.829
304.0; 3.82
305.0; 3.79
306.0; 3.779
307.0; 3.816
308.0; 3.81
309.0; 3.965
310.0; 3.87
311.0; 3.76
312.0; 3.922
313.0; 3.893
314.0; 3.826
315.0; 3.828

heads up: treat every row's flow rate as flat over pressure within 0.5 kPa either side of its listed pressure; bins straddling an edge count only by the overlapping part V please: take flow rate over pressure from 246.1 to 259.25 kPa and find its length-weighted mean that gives 3.88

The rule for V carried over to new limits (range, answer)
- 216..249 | 3.84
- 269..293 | 3.96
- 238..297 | 3.93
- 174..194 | 2.85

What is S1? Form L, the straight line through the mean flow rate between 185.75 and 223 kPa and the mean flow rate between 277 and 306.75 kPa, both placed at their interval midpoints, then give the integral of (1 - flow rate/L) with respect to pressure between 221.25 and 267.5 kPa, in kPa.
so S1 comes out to -2.3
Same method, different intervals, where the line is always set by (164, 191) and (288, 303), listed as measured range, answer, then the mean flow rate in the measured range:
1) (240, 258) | -2.0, 3.88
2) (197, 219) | -3.9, 3.73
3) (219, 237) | -2.8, 3.83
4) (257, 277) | -2.0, 4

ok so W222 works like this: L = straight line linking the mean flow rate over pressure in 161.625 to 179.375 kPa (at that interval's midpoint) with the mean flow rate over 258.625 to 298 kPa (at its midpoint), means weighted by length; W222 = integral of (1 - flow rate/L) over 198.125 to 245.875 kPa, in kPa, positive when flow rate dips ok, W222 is -4.2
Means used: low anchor 3.09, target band 3.8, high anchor 3.95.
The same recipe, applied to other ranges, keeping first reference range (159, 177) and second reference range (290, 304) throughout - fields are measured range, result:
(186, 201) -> 0.56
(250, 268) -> -1.35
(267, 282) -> -1.08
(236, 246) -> -0.89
